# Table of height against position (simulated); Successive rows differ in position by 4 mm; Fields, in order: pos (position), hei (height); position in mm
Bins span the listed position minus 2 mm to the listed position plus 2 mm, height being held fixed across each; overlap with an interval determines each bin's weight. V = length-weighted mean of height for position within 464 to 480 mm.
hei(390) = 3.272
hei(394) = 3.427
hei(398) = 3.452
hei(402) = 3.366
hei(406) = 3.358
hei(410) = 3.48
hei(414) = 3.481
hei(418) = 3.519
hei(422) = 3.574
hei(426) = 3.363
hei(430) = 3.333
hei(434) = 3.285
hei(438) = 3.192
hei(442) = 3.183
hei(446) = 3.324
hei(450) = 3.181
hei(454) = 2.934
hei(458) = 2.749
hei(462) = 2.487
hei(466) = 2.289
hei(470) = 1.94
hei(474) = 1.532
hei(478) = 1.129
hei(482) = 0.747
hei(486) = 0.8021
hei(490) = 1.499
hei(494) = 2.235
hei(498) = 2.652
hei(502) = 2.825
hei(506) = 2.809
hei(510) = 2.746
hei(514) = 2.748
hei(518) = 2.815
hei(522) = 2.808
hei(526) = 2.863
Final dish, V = 1.72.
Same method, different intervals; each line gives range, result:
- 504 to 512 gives 2.78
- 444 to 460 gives 3.05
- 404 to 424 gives 3.48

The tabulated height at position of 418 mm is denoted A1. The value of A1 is 3.519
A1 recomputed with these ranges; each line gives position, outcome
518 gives 2.815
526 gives 2.863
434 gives 3.285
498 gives 2.652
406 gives 3.358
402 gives 3.366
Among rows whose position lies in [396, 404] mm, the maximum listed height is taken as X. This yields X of 3.452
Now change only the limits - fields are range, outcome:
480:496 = 2.235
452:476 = 2.934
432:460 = 3.324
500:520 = 2.825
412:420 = 3.519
